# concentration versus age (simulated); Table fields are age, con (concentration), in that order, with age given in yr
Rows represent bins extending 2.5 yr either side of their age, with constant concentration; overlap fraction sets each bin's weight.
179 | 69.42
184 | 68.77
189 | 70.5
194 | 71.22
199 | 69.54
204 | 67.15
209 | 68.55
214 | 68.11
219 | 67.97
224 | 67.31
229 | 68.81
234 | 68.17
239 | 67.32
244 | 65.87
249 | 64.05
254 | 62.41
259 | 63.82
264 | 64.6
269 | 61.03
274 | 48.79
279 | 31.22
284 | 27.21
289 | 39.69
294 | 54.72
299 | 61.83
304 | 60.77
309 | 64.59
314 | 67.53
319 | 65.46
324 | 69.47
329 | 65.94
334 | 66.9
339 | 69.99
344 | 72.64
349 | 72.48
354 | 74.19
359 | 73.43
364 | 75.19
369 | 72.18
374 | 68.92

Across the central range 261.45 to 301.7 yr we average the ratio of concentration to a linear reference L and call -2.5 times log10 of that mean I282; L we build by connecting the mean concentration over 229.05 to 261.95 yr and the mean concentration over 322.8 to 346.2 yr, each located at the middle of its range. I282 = 0.34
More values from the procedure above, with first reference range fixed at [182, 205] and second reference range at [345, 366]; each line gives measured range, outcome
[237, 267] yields 0.10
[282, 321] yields 0.29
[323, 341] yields 0.08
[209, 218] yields 0.03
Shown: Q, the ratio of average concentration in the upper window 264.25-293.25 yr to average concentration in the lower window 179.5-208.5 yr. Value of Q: 0.64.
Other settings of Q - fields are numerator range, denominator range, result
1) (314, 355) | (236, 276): 1.11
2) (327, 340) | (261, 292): 1.47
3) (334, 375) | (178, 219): 1.04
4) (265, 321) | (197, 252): 0.79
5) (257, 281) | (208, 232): 0.79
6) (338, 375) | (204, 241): 1.07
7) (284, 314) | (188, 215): 0.79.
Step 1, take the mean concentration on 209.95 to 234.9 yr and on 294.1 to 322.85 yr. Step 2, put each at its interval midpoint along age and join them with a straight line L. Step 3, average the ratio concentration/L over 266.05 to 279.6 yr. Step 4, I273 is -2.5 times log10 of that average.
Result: 0.30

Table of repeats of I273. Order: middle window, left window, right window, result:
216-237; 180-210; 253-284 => -0.098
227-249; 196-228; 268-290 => -0.172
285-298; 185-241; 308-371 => 0.435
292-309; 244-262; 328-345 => 0.114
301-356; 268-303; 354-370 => -0.109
